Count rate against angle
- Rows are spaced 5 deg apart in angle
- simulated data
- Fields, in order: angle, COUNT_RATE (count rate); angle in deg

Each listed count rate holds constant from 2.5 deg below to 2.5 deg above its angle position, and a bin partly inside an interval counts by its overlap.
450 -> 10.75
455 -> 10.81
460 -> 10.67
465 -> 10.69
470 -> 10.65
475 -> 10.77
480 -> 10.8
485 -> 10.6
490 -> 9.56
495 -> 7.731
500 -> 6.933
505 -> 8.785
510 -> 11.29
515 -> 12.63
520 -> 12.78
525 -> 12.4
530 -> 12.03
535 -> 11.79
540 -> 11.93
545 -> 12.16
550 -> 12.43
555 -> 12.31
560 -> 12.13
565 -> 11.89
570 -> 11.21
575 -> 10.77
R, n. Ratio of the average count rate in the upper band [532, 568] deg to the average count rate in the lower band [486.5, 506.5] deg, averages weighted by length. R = 1.45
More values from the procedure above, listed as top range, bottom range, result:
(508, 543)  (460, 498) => 1.20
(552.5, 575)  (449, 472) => 1.10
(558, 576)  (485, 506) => 1.36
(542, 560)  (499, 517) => 1.22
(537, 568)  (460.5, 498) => 1.20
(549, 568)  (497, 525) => 1.15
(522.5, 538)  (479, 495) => 1.22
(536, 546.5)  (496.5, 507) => 1.54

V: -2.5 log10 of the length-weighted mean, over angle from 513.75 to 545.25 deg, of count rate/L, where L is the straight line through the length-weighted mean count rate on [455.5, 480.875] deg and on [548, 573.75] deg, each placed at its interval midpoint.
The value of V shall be -0.07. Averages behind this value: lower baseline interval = 10.7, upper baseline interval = 11.9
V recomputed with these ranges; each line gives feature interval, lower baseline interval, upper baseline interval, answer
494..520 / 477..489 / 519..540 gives 0.16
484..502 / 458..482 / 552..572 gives 0.27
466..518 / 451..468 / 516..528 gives 0.16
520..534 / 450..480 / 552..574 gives -0.08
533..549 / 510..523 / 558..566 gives 0.02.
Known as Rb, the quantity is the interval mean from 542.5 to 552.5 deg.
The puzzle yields 12.3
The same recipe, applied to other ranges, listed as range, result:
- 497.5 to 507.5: 7.86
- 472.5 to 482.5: 10.8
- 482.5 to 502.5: 8.71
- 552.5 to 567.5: 12.1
